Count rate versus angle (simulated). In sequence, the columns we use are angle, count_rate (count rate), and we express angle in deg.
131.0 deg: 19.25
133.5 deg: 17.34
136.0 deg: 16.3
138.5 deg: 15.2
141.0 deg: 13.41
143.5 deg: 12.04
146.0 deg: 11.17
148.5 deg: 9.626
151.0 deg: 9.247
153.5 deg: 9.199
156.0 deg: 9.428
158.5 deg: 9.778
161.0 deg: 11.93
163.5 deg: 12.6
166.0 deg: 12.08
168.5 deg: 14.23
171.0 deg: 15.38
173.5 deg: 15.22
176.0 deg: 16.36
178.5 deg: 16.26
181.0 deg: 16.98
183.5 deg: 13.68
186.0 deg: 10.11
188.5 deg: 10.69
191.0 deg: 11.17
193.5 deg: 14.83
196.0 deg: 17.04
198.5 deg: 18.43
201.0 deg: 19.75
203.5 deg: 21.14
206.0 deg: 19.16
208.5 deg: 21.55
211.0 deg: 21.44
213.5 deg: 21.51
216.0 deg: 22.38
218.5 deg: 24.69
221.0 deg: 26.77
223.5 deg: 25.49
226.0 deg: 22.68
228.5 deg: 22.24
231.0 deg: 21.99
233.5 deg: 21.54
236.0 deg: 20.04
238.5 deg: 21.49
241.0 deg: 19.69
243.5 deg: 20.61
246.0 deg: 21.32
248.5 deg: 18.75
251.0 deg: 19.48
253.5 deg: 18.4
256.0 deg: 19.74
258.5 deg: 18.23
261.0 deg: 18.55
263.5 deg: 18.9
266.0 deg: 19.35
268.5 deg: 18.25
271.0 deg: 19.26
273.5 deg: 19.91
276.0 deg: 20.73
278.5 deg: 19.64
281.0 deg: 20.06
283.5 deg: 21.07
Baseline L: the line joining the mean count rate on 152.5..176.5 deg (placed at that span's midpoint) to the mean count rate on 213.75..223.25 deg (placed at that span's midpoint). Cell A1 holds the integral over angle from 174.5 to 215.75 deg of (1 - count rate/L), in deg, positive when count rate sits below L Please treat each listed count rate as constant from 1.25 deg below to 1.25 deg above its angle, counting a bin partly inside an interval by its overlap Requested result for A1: 4.9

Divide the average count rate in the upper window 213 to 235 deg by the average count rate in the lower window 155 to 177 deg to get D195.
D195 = 1.8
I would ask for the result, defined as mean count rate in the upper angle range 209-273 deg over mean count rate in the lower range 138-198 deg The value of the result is 1.63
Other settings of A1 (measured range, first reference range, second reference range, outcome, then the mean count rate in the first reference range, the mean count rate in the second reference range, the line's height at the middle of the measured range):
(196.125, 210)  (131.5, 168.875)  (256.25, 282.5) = -3.91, 12.3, 19.3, 15.4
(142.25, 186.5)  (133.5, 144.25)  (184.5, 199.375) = 4.90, 14.7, 13.6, 14.2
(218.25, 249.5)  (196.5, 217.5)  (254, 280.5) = -3.18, 20.6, 19.3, 20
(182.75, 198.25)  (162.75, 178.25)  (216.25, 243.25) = 3.62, 14.5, 22.6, 17.2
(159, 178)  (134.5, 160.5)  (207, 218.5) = 1.41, 11.6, 22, 14.9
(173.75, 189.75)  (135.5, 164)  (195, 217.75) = 2.24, 11.5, 20.4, 16.5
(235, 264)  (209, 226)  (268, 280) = 2.35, 23.5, 19.7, 21.3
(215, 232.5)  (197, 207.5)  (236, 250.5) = -3.31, 19.6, 20.3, 20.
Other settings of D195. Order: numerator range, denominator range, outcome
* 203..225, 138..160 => 2.09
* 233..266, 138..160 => 1.81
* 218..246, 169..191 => 1.58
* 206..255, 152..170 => 1.90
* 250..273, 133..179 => 1.47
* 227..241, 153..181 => 1.61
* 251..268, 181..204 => 1.25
